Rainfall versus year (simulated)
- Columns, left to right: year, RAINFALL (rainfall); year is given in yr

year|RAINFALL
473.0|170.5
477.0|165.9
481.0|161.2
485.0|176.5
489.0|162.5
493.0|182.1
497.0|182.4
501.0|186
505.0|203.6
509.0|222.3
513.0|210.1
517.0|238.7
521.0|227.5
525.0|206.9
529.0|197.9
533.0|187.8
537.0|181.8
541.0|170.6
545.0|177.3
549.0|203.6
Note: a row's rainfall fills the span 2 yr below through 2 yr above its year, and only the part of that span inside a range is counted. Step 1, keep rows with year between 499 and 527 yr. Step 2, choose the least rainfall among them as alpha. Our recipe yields 186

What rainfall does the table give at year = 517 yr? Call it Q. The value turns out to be 238.7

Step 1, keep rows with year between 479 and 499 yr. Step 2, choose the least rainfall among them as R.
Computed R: 161.2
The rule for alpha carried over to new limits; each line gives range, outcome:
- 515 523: 227.5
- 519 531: 197.9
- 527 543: 170.6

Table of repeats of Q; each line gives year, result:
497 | 182.4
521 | 227.5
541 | 170.6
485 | 176.5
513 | 210.1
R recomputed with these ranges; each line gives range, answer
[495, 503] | 182.4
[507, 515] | 210.1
